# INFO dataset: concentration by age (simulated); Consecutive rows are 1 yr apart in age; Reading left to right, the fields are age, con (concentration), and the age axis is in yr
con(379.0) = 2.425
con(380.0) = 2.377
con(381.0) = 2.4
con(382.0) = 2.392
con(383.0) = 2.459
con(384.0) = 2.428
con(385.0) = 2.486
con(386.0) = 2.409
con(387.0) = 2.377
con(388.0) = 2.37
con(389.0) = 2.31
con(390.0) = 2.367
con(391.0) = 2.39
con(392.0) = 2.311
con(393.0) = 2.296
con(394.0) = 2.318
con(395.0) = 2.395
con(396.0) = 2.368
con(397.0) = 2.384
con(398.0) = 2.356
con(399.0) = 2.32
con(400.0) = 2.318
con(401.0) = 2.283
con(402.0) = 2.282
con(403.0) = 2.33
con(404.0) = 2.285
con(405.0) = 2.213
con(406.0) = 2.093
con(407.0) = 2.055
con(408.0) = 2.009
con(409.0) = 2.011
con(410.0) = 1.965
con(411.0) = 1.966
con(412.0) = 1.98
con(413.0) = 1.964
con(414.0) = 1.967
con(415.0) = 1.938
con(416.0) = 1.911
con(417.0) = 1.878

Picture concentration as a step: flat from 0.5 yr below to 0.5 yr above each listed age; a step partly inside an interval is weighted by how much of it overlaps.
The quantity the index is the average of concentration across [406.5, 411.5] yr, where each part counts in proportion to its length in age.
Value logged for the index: 2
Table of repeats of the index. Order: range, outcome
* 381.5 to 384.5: 2.43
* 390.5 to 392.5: 2.35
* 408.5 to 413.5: 1.98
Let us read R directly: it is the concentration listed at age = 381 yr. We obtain 2.4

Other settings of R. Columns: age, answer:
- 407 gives 2.055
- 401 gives 2.283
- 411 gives 1.966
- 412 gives 1.98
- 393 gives 2.296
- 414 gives 1.967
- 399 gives 2.32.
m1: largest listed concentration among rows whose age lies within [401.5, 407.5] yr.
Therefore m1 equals 2.33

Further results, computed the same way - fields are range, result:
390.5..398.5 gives 2.395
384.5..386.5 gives 2.486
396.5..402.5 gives 2.384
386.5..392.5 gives 2.39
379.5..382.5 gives 2.4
